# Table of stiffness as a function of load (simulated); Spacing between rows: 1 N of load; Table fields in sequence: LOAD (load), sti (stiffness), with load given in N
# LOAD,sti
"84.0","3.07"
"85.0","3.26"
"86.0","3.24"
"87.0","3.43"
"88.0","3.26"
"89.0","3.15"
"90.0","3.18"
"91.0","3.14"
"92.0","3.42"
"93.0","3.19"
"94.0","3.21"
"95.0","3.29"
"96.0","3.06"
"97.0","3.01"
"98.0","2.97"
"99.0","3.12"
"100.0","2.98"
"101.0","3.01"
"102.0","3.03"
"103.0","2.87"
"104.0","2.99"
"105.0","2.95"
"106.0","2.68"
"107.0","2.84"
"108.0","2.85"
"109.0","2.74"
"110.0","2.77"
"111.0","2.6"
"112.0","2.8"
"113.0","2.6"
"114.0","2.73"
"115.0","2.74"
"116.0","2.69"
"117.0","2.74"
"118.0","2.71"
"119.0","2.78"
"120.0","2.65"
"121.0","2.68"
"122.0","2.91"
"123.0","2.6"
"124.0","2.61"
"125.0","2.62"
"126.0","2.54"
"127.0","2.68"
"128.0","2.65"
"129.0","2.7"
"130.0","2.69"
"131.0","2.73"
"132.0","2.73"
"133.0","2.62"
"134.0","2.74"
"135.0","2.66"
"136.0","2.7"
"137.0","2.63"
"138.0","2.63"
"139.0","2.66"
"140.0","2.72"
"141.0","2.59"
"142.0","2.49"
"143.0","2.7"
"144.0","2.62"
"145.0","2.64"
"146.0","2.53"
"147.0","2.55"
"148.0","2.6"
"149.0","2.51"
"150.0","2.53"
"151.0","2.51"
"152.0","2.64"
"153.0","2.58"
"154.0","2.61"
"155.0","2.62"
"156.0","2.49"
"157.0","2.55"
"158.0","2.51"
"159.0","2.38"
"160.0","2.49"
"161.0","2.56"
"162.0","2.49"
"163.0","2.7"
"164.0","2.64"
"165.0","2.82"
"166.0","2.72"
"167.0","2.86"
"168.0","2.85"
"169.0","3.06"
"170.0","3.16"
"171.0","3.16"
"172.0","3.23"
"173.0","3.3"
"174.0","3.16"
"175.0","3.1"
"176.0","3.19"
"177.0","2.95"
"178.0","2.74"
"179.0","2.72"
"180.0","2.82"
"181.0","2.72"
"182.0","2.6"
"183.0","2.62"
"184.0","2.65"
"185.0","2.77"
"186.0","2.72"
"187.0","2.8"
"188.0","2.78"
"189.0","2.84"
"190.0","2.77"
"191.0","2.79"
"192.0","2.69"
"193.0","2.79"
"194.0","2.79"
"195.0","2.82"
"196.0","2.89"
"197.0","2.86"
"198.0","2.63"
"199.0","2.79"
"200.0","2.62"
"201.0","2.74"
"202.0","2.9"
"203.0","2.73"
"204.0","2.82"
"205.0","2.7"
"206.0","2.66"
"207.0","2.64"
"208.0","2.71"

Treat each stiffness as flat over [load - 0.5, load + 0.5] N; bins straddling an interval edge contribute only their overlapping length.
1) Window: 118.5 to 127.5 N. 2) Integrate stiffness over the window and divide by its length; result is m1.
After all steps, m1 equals 2.67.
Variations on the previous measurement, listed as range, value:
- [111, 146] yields 2.67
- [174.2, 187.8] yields 2.81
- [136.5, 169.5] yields 2.62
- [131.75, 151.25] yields 2.62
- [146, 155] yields 2.57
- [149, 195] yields 2.76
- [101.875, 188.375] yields 2.73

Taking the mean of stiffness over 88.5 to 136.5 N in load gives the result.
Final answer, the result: 2.84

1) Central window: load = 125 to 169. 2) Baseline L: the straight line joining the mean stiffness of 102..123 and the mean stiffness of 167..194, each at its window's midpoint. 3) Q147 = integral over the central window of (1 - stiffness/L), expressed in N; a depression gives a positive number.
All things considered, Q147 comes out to 3.05 N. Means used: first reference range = 2.77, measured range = 2.63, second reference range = 2.88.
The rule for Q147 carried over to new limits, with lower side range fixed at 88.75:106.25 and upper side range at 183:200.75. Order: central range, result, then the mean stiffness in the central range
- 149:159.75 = 1.29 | 2.54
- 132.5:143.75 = 1.11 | 2.65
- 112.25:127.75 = 1.62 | 2.69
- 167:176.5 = -0.98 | 3.12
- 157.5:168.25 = 0.84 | 2.63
